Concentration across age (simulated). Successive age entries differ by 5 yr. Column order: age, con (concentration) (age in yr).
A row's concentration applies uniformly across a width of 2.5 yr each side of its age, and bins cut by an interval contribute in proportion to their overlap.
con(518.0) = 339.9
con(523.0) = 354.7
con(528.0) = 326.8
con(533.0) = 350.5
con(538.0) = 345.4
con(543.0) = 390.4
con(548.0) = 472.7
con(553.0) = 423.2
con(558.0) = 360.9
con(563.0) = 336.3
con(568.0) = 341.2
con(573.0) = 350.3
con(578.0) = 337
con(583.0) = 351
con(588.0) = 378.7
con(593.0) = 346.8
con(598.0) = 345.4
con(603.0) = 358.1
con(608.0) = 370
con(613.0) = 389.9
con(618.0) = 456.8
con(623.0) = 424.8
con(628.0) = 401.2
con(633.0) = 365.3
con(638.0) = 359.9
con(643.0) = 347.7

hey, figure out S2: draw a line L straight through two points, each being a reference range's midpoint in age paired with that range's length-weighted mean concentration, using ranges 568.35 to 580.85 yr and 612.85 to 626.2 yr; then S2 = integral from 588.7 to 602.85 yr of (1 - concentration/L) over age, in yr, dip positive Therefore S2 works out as 1.1 yr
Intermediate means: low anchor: 343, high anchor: 429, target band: 352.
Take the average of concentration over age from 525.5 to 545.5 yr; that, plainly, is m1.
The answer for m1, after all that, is 353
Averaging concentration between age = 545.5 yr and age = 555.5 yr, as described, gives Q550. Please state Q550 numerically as 448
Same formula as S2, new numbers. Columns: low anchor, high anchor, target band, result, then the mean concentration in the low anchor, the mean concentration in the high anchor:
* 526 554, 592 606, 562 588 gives 1.2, 384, 351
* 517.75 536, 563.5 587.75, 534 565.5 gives -3.8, 343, 347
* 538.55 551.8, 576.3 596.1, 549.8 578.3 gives 1.9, 418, 354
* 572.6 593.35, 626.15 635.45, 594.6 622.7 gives -1.3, 354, 382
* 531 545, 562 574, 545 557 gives -2.8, 362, 342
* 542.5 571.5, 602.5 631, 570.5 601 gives 3.3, 386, 402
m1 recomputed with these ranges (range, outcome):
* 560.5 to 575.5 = 343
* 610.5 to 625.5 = 424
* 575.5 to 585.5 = 344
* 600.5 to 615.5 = 373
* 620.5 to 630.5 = 413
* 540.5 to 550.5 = 432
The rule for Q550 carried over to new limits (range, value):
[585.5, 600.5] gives 357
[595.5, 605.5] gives 352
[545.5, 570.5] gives 387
